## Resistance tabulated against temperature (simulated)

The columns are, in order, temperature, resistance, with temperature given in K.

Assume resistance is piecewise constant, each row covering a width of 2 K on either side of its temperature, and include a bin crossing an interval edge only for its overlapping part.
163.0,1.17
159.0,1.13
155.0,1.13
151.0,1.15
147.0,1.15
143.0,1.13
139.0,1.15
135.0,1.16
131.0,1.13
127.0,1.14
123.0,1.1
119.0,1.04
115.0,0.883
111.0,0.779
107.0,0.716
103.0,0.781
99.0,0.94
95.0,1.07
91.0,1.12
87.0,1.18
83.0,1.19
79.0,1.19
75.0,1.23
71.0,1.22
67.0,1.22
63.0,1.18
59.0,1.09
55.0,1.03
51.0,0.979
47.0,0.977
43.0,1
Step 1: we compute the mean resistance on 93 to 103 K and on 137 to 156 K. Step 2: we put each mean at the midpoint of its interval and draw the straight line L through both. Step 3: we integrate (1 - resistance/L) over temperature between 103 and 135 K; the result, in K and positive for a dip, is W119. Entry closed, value 2.3 K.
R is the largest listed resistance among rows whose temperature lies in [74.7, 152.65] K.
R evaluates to 1.23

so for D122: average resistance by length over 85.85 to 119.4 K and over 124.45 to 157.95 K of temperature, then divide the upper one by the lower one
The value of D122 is 1.22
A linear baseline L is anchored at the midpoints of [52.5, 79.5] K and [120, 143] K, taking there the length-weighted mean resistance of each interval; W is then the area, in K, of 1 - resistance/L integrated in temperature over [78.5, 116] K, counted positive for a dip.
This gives 5.5 K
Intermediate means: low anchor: 1.16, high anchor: 1.13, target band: 0.979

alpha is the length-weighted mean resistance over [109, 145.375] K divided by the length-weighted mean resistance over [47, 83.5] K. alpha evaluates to 0.9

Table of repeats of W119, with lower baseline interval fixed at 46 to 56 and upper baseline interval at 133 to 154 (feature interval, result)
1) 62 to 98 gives -4.51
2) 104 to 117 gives 3.58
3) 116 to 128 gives 0.43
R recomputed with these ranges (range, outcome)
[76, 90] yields 1.19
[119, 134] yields 1.14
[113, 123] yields 1.1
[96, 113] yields 0.94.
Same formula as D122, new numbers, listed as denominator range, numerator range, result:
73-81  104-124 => 0.73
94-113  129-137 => 1.35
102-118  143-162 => 1.42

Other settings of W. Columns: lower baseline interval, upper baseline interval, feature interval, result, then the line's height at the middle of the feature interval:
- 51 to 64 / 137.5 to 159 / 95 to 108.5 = 3.1 K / 1.11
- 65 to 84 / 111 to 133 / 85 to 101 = 0.9 K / 1.14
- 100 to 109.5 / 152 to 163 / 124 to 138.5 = -2.8 K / 0.956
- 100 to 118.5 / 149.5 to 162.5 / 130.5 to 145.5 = -1.9 K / 1.02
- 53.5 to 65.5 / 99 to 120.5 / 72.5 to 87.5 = -3.0 K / 1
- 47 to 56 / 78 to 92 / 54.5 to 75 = -1.9 K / 1.07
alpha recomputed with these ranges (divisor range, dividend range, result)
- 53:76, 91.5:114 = 0.76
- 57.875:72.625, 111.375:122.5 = 0.81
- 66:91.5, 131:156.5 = 0.96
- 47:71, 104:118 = 0.74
